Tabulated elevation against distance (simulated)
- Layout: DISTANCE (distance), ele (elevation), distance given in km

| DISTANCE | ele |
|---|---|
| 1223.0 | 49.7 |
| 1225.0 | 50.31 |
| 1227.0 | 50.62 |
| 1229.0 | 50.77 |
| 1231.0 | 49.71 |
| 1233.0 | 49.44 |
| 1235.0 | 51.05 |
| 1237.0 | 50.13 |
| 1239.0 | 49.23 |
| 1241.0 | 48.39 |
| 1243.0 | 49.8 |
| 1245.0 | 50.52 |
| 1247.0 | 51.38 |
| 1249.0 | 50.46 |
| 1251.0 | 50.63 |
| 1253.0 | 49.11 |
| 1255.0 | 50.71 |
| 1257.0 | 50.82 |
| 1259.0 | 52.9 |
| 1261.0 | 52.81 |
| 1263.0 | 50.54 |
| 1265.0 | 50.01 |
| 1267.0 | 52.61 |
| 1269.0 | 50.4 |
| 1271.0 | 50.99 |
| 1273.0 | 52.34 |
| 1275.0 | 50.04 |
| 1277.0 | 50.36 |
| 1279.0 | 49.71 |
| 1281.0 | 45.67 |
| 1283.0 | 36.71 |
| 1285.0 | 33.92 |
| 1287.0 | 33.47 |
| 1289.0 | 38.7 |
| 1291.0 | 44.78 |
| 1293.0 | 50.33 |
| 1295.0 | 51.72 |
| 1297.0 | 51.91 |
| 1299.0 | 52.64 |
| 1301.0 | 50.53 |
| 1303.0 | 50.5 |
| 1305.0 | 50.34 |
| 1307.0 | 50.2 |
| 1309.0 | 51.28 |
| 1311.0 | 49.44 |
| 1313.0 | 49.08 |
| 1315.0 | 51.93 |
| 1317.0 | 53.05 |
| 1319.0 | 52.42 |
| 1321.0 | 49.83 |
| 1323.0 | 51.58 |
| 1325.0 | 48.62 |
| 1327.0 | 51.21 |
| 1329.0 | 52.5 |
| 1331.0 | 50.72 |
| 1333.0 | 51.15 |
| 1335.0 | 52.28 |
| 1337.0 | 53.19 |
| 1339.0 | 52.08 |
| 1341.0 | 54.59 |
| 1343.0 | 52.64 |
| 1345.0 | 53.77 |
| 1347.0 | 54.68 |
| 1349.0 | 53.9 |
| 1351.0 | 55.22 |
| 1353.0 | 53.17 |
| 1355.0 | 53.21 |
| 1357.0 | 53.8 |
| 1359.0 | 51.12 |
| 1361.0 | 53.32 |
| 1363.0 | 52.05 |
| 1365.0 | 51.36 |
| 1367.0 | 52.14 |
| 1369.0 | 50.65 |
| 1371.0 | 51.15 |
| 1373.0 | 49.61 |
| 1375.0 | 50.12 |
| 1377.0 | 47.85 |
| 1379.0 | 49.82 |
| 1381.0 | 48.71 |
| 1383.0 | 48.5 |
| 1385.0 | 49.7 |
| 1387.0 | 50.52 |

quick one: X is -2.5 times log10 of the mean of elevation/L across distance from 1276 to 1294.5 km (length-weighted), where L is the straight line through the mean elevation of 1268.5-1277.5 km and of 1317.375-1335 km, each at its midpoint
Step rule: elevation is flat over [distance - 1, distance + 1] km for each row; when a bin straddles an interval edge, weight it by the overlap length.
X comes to 0.187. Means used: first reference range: 50.9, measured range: 42.9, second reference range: 51.1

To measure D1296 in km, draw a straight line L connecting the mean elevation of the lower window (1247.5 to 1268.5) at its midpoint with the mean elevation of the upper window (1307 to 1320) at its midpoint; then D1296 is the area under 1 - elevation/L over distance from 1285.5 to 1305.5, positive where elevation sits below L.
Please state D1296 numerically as 1.6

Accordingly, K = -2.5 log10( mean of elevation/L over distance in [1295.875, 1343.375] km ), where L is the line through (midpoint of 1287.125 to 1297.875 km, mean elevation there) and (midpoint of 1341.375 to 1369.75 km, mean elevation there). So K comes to -0.05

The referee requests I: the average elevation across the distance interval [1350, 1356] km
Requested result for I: 53.9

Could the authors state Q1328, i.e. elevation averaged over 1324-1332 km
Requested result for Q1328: 50.8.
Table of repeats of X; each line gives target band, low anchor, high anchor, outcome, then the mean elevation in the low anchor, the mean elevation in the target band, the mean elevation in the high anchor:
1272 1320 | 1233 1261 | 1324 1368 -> 0.078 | 50.4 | 48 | 52.6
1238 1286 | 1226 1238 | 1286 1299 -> -0.025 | 50.3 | 49.2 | 45.7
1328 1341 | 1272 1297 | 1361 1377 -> -0.078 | 45.1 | 52.2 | 51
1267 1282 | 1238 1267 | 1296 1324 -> 0.014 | 50.6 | 50.1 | 51.1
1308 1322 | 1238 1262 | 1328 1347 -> 0.024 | 50.6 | 51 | 52.7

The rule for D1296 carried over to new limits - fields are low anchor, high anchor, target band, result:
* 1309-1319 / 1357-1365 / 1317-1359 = -0.67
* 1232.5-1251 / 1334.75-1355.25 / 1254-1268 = -0.21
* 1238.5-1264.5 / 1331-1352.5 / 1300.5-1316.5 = 0.54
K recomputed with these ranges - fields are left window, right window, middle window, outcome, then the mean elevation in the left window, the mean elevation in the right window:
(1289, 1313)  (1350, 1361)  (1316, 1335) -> 0.00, 49.8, 53.3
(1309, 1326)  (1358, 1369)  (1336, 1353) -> -0.05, 50.8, 51.9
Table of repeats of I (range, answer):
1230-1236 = 50.1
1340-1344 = 53.6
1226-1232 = 50.4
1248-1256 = 50.2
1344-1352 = 54.4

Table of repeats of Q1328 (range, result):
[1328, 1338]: 52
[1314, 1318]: 52.5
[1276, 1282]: 48.6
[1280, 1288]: 37.4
